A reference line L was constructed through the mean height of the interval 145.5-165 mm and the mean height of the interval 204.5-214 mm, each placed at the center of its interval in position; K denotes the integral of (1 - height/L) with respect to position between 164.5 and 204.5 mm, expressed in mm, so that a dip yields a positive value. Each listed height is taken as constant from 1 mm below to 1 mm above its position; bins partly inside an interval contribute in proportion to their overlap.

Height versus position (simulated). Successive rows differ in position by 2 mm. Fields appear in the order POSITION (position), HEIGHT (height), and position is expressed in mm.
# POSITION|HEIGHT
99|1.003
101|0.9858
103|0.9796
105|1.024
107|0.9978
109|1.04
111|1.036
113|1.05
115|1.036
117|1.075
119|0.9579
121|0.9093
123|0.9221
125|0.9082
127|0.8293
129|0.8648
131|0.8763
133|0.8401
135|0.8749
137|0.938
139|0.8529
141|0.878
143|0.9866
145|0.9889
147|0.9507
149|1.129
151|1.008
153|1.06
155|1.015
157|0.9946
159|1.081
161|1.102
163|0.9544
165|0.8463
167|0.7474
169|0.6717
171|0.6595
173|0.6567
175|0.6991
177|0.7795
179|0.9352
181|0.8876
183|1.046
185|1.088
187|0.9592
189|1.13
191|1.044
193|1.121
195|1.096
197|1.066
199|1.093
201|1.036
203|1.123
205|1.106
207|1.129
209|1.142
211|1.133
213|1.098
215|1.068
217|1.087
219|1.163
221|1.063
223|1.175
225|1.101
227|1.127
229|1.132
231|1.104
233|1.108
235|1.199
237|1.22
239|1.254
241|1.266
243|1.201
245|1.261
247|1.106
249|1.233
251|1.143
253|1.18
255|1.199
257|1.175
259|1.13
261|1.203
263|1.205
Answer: 5.3 mm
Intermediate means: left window 1.02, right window 1.12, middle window 0.938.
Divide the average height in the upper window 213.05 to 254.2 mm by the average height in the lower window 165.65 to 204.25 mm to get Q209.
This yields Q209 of 1.23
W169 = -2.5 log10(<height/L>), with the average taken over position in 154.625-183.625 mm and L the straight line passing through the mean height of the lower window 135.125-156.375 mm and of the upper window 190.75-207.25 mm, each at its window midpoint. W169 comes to 0.18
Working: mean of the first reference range 0.977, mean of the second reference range 1.09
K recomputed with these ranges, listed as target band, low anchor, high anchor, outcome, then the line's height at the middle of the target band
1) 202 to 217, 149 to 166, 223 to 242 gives 0.1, 1.12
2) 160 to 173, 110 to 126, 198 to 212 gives 2.9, 1.05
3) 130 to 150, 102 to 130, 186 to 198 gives 1.4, 1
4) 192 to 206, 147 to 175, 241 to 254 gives -0.8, 1.03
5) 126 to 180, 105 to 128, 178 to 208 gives 6.3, 1.02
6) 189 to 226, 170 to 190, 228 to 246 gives -2.6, 1.03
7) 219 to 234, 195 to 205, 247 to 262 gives 0.1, 1.13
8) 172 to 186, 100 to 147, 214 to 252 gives 2.5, 1.06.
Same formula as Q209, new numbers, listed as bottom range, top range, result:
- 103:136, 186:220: 1.15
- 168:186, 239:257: 1.46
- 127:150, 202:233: 1.21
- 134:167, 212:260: 1.19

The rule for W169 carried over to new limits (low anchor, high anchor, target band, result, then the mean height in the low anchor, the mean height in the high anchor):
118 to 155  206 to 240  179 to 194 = 0.02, 0.934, 1.14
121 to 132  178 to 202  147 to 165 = -0.08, 0.883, 1.04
